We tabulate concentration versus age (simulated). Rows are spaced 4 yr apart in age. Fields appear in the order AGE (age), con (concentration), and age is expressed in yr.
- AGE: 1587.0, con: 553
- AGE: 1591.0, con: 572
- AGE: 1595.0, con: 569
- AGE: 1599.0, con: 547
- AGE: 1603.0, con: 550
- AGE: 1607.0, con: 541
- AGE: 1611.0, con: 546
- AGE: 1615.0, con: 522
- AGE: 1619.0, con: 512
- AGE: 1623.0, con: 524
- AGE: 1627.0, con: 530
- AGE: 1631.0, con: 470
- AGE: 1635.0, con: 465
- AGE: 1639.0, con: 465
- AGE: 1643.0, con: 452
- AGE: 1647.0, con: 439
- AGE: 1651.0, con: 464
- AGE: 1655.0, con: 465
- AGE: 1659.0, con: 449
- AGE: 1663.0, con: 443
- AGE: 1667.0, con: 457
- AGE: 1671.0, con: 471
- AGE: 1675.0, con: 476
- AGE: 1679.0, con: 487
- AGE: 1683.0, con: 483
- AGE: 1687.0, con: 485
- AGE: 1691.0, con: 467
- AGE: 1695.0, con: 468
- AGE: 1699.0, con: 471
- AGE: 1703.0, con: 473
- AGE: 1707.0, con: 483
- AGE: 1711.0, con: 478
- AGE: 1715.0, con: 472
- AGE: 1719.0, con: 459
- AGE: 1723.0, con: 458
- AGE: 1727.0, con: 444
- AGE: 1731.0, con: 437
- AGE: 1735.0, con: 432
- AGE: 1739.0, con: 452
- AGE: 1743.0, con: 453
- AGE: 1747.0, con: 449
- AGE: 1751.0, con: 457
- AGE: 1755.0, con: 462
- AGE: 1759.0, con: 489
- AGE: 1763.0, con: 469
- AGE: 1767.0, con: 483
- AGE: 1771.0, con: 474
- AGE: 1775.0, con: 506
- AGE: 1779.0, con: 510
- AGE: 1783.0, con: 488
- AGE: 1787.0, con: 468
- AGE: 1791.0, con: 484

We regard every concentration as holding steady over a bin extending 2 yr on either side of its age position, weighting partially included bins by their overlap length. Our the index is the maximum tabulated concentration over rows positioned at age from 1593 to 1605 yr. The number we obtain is 569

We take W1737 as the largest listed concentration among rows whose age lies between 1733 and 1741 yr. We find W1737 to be 452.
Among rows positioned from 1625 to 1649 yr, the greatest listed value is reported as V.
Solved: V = 530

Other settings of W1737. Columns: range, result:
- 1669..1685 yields 487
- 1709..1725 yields 478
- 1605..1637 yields 546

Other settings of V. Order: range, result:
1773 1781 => 510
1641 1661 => 465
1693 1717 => 483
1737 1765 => 489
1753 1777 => 506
